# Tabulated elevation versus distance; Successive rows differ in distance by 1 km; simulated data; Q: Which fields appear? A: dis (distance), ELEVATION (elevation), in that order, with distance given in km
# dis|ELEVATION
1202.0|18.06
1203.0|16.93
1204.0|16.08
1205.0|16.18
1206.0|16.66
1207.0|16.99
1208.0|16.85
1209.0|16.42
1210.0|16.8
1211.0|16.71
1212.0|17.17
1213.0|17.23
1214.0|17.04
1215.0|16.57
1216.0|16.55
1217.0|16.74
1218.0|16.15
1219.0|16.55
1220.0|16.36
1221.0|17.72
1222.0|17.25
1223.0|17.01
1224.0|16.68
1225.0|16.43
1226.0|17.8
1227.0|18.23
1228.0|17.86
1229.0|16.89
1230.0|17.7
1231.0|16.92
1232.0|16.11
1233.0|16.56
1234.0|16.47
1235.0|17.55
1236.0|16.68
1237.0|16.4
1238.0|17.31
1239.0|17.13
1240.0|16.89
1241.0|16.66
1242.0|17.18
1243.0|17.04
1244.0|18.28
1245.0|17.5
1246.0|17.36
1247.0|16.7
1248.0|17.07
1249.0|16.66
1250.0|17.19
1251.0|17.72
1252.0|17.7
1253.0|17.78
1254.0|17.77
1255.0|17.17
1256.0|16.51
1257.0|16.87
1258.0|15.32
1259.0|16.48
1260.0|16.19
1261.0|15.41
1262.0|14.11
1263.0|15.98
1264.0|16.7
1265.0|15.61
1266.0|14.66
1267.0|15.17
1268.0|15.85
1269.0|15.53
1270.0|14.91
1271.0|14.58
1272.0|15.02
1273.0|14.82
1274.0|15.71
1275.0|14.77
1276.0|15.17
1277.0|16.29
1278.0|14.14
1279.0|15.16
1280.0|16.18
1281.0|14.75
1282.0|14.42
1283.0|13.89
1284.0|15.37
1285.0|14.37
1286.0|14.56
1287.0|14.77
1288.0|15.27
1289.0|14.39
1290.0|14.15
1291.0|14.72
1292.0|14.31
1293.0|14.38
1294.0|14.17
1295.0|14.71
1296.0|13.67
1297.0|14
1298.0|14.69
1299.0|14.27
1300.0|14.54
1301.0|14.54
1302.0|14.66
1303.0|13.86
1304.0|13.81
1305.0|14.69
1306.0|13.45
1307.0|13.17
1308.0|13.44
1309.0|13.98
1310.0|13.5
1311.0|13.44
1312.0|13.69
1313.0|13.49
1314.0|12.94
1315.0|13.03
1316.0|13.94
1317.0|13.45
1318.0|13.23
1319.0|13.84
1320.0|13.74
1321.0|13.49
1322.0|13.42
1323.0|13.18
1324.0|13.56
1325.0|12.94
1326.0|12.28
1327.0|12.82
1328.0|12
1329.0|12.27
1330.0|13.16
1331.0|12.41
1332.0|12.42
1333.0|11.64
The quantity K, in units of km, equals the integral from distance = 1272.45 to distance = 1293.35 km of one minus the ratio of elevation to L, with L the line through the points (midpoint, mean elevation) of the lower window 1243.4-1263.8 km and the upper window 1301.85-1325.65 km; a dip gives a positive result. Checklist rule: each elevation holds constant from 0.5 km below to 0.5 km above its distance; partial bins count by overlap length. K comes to 0.51 km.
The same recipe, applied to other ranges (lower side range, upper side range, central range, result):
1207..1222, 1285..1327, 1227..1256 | -2.24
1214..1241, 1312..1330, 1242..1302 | -1.55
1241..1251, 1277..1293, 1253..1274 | 0.43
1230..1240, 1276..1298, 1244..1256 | -0.83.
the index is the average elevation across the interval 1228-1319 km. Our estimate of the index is 15.4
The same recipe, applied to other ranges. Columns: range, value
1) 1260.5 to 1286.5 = 15.1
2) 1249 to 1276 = 16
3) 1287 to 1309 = 14.2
